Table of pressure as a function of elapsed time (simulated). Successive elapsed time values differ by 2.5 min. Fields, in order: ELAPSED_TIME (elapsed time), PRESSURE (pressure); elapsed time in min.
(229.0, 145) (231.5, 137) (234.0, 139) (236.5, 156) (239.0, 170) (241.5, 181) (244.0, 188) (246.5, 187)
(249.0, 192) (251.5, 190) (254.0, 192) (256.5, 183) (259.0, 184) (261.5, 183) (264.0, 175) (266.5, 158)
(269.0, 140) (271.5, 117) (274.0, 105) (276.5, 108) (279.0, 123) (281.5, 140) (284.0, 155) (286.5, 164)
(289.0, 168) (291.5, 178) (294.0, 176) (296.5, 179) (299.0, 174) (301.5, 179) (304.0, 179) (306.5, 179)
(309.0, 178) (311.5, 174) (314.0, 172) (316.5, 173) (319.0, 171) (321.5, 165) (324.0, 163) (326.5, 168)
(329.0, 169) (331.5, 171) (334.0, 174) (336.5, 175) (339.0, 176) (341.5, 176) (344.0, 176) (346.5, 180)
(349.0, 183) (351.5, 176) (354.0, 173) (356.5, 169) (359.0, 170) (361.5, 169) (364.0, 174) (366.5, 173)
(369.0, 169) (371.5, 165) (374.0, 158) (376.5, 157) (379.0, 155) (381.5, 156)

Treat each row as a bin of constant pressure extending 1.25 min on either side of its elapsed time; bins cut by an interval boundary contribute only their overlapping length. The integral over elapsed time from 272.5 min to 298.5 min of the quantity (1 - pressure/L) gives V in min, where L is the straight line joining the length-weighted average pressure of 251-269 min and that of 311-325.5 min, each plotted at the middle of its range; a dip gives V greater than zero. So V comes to 3.6 min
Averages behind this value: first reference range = 178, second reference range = 169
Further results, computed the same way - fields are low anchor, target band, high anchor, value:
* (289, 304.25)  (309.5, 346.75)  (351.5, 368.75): 0.4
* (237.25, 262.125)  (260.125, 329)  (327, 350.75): 7.1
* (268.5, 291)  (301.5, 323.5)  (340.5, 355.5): -2.5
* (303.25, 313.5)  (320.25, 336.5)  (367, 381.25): 0.3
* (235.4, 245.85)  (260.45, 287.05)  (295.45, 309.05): 5.2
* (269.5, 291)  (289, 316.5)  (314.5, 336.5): -4.2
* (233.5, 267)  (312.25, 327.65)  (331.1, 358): 0.6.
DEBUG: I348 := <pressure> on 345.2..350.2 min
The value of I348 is 181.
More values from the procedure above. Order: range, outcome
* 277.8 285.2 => 139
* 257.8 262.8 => 183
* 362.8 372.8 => 170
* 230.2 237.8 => 144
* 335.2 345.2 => 176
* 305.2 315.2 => 176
